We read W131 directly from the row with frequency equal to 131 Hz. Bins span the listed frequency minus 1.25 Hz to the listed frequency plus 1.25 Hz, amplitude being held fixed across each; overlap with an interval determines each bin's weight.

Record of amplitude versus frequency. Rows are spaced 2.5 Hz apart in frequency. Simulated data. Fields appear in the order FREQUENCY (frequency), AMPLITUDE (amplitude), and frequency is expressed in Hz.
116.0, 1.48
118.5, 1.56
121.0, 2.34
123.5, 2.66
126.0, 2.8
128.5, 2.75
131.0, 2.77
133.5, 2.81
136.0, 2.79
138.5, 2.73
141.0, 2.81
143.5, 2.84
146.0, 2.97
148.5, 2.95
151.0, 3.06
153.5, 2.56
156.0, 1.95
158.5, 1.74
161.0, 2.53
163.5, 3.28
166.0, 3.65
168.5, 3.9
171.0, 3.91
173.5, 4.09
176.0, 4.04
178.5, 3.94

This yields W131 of 2.77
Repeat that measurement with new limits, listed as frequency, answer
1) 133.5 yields 2.81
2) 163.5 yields 3.28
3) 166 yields 3.65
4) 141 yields 2.81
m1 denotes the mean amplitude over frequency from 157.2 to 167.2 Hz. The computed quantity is 2.79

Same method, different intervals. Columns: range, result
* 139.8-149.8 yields 2.89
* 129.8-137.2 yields 2.79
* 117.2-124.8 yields 2.19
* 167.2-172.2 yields 3.9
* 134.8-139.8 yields 2.76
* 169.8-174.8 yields 4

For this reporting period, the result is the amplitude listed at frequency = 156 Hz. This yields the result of 1.95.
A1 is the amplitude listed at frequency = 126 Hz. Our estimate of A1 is 2.8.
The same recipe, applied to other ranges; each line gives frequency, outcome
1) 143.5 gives 2.84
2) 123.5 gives 2.66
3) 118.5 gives 1.56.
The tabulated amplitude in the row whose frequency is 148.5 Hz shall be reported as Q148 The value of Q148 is 2.95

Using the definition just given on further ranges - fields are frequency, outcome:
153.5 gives 2.56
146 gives 2.97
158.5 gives 1.74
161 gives 2.53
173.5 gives 4.09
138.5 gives 2.73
